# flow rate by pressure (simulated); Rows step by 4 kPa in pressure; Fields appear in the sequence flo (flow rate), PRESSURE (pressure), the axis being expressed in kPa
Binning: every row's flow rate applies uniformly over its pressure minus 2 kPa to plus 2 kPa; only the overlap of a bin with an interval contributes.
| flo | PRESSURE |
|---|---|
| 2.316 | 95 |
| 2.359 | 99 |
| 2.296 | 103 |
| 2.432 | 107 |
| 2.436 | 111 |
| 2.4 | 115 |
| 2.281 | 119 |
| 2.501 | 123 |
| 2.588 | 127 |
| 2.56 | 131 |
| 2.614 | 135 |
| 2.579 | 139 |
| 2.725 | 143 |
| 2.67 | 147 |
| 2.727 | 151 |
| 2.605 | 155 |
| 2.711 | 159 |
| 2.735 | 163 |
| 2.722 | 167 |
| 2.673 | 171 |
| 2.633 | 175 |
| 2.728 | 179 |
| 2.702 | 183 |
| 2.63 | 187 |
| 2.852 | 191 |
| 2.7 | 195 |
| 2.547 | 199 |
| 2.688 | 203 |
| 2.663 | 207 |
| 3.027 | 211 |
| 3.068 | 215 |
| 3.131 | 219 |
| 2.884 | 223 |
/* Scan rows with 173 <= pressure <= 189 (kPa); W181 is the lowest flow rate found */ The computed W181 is 2.63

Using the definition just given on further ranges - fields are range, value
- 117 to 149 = 2.281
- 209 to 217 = 3.027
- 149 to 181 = 2.605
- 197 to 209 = 2.547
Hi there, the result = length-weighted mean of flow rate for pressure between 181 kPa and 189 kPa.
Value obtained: 2.67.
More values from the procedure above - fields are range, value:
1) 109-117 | 2.42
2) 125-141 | 2.59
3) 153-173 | 2.69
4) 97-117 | 2.38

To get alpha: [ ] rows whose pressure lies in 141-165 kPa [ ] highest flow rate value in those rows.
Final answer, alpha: 2.735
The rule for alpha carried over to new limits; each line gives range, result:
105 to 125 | 2.501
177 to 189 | 2.728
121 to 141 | 2.614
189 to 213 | 3.027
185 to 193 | 2.852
